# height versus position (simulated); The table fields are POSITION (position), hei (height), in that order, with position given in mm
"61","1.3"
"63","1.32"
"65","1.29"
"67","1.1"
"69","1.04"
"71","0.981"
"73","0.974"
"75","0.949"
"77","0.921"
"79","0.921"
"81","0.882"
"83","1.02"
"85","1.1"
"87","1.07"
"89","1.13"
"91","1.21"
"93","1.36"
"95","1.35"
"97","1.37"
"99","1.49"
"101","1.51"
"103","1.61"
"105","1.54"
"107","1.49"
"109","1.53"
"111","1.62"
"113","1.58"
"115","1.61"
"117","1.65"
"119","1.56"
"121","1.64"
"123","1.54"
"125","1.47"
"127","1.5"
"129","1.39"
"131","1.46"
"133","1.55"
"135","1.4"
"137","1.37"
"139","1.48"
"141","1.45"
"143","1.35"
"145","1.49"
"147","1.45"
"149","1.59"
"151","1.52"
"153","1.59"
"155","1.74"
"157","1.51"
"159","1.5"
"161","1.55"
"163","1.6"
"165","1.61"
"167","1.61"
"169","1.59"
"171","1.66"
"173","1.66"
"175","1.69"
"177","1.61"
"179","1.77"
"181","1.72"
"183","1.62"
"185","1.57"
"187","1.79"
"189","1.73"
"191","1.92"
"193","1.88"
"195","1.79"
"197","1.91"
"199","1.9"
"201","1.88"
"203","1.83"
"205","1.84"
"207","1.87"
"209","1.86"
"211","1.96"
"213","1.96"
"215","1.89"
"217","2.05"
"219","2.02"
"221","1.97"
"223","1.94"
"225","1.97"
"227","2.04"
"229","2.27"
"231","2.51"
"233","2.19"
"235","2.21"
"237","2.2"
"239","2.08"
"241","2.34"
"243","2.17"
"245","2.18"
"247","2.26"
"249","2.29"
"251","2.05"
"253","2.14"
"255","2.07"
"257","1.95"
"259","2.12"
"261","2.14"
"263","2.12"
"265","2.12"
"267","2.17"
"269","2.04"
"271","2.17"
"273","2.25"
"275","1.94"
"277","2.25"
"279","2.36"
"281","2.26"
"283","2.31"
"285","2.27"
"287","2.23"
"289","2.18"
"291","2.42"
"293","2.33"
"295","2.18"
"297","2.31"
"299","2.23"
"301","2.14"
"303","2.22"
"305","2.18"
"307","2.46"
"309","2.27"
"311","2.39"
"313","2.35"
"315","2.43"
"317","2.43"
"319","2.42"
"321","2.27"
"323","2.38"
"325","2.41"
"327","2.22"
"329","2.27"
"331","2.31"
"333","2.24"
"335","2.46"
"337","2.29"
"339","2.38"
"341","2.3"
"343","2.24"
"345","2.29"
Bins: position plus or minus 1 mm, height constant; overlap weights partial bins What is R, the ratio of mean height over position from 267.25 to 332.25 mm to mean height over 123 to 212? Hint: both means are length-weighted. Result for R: 1.4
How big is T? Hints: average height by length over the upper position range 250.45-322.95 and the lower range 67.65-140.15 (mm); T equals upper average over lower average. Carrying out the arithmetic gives 1.66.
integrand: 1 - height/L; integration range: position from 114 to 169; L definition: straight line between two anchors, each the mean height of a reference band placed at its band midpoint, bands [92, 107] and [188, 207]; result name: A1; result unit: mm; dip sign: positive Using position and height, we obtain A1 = 3.5 mm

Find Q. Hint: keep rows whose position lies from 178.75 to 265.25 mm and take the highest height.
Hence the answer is 2.51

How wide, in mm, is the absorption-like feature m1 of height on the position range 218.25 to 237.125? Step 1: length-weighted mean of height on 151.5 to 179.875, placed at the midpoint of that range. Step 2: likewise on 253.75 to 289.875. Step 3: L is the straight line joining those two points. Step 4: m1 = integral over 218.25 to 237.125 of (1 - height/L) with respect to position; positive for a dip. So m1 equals -1.9 mm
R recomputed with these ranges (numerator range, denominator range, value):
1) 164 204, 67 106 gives 1.47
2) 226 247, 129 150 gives 1.53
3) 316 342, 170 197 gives 1.35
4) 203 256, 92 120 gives 1.37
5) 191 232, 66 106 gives 1.67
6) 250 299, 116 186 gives 1.40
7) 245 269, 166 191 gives 1.27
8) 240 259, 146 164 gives 1.38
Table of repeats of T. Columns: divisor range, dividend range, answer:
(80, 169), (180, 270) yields 1.38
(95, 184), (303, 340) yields 1.51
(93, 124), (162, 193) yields 1.10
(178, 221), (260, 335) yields 1.22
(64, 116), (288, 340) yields 1.84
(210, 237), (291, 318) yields 1.11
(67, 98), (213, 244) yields 1.95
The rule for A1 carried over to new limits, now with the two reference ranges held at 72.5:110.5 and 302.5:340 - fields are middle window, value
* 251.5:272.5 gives -0.5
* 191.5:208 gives -1.0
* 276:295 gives -1.0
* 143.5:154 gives 0.0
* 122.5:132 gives -0.4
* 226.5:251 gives -3.6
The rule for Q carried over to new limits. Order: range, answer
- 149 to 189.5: 1.79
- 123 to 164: 1.74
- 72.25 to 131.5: 1.65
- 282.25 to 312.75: 2.46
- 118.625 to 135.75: 1.64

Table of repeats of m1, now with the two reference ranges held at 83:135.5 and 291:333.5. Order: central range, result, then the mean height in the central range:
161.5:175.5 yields 0.58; 1.63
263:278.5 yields -0.06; 2.14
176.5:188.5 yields 0.49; 1.68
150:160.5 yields 0.44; 1.57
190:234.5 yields -2.19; 1.98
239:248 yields -0.91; 2.22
